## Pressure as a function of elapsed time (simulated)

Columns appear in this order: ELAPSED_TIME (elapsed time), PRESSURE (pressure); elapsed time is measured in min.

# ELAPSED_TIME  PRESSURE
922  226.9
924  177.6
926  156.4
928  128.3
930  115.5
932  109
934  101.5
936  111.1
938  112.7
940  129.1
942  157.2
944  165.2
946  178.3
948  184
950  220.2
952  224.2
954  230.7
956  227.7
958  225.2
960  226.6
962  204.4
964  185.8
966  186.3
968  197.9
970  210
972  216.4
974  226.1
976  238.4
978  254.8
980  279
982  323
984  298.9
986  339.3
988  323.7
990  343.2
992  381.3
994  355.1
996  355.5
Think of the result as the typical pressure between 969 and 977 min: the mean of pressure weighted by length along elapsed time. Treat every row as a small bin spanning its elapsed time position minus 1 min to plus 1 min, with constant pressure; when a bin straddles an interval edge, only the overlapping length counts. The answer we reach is 223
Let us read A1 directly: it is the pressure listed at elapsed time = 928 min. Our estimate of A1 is 128.3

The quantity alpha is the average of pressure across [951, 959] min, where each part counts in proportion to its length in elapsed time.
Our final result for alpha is 227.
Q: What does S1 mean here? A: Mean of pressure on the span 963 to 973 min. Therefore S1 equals 199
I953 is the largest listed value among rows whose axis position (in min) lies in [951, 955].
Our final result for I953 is 230.7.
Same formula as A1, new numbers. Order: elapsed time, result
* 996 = 355.5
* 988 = 323.7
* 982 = 323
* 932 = 109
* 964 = 185.8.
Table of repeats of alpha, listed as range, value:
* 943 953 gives 194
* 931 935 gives 105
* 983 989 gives 321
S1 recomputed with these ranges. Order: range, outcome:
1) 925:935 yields 122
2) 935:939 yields 112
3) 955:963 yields 221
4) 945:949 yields 181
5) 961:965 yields 195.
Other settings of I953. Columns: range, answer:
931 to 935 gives 109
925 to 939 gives 156.4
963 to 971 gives 210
